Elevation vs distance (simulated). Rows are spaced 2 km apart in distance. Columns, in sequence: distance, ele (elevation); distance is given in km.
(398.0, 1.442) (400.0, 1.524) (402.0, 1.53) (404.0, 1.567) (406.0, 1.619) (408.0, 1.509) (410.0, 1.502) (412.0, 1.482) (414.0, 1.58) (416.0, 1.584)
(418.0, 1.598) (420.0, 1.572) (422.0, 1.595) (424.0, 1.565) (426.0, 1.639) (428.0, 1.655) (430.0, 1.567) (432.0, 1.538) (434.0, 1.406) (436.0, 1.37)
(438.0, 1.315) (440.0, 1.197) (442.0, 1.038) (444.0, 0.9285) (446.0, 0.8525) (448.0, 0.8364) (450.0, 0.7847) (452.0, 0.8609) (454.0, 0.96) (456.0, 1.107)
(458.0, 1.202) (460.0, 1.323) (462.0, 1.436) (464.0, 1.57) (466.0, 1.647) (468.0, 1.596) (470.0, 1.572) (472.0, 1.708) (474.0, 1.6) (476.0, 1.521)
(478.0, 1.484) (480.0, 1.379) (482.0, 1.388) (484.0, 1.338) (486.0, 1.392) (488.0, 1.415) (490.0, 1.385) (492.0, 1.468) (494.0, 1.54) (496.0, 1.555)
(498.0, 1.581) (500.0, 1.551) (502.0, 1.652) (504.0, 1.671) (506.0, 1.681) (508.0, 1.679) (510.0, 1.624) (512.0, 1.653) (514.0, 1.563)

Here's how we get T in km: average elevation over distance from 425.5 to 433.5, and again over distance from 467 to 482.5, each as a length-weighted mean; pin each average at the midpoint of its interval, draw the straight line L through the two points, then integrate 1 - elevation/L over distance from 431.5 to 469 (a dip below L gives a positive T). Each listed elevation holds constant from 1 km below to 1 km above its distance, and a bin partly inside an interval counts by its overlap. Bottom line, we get 8.6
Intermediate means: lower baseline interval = 1.59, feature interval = 1.2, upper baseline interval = 1.54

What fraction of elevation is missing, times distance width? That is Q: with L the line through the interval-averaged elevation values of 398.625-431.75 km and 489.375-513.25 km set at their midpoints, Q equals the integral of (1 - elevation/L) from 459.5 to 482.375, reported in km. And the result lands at 0.8 km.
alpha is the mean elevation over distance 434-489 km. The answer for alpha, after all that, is 1.29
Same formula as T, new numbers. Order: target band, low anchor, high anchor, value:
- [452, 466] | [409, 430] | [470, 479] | 2.78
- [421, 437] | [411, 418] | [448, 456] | -2.99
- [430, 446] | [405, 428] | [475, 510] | 3.14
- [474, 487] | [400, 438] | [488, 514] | 1.15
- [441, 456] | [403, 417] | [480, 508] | 6.10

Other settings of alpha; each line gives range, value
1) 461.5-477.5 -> 1.58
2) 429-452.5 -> 1.15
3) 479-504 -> 1.48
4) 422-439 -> 1.51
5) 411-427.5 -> 1.58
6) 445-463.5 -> 1.05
